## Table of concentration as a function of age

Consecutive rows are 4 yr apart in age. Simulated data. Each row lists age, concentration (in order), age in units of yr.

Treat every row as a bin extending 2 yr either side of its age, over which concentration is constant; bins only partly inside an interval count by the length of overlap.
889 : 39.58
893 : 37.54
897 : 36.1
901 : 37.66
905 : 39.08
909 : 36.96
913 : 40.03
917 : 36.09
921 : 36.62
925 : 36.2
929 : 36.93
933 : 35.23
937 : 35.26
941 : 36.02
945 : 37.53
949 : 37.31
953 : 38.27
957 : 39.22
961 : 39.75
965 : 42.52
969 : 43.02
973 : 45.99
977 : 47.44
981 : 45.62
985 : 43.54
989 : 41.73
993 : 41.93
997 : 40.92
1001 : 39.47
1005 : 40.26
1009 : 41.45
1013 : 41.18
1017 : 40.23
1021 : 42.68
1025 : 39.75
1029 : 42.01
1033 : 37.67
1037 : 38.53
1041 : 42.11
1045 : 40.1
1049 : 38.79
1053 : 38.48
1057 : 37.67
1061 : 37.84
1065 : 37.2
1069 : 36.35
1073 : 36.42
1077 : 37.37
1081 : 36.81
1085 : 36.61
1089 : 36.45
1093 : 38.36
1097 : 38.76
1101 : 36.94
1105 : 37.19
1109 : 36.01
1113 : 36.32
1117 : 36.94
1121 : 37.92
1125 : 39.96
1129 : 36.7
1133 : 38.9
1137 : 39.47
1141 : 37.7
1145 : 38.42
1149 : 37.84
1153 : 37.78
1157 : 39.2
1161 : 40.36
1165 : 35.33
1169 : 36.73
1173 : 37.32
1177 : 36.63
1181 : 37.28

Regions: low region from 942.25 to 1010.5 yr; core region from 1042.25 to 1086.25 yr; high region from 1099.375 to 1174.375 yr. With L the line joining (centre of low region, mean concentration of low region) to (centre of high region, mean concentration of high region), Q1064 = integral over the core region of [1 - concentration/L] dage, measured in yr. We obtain 1.9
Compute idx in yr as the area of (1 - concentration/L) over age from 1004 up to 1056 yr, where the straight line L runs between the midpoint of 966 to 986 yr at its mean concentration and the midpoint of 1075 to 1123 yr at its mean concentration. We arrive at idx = 1.7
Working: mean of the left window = 45.1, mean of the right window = 37.1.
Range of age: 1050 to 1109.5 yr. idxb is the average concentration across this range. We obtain 37.3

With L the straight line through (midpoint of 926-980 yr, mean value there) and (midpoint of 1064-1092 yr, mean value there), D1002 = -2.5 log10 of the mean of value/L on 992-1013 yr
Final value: -0.06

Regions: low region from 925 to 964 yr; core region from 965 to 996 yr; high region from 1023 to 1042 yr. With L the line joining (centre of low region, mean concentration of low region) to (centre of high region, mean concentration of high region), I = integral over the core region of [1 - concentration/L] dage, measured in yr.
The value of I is -4.5 yr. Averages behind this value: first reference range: 37.4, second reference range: 39.9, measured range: 44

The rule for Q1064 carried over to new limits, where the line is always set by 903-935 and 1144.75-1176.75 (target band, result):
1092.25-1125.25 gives 0.17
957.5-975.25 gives -2.53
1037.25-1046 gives -0.76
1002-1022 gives -1.93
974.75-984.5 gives -2.29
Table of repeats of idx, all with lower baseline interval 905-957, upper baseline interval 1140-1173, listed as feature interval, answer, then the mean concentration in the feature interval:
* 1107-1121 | 0.4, 36.6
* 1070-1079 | 0.2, 36.8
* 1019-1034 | -1.3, 40.7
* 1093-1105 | 0.0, 37.8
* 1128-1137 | -0.1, 38.3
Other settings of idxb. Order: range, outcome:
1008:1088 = 38.9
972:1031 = 42.2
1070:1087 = 36.8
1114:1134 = 38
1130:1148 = 38.5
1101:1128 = 37.3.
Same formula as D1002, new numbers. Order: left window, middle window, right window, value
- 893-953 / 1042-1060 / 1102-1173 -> -0.041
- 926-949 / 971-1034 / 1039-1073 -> -0.126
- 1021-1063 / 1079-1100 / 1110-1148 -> 0.036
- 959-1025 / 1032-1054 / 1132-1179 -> 0.042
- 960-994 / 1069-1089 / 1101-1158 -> 0.086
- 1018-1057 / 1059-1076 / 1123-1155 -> 0.070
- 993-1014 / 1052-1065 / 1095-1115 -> 0.026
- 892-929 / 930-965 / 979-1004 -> 0.054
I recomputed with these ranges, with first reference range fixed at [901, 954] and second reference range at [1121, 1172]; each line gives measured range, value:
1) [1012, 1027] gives -1.37 yr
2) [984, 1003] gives -2.05 yr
